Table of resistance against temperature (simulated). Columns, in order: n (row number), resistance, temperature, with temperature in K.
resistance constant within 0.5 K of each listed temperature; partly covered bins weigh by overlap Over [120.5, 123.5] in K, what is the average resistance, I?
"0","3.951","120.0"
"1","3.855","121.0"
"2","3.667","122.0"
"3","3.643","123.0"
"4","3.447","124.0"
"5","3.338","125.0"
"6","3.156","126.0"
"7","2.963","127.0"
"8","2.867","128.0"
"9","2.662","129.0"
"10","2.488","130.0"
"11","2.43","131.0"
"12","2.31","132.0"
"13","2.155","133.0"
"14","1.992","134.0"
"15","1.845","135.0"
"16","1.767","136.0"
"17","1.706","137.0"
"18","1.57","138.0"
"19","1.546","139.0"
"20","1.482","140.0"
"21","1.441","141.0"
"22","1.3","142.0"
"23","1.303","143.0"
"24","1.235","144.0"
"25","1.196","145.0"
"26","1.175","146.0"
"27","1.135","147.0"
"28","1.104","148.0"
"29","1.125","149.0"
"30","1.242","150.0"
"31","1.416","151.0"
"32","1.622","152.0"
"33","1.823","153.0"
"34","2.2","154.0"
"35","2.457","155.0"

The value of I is 3.72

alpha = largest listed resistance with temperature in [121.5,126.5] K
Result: 3.667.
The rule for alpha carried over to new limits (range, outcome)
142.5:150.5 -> 1.303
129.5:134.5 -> 2.488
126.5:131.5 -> 2.963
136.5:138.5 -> 1.706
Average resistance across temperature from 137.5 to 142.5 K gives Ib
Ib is 1.47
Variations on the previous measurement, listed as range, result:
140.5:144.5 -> 1.32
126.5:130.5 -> 2.75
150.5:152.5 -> 1.52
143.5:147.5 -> 1.19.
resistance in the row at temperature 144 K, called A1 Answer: 1.235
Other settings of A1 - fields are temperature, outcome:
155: 2.457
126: 3.156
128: 2.867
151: 1.416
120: 3.951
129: 2.662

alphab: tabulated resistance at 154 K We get 2.2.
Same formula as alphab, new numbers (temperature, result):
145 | 1.196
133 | 2.155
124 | 3.447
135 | 1.845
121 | 3.855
